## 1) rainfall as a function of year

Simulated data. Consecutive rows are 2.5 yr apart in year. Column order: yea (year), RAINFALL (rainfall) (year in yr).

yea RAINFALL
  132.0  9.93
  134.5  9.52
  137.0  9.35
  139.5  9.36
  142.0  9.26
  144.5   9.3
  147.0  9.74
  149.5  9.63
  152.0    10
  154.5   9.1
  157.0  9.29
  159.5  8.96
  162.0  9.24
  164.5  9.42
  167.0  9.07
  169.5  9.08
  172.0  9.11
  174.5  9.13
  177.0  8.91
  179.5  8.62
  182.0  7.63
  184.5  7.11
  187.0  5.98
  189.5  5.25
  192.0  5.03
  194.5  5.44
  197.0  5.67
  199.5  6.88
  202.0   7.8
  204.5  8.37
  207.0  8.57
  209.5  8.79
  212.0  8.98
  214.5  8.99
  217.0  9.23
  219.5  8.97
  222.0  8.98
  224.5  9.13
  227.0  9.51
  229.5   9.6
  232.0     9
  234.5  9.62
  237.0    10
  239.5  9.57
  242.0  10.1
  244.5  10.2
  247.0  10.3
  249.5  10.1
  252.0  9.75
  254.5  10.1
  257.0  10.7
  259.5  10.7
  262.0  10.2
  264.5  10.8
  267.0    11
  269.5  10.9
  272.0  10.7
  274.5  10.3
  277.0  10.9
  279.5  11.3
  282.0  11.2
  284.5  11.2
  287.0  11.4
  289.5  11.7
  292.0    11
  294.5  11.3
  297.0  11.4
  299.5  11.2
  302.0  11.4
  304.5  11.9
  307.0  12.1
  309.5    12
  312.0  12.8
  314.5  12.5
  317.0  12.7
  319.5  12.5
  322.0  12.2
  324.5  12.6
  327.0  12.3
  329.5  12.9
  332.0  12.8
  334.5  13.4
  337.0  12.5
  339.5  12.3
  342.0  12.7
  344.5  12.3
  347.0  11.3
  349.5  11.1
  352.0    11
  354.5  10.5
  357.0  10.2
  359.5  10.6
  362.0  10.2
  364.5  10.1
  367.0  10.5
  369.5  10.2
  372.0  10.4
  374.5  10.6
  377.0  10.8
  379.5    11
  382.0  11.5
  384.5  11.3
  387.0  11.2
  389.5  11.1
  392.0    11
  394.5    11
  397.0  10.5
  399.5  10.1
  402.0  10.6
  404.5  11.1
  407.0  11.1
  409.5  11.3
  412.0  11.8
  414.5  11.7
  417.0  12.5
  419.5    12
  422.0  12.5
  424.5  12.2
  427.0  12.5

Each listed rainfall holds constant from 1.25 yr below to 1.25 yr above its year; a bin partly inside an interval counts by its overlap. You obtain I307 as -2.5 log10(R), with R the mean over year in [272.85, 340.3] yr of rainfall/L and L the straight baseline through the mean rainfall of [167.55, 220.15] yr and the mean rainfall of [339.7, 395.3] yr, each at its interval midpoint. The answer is -0.21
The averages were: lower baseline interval 7.79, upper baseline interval 11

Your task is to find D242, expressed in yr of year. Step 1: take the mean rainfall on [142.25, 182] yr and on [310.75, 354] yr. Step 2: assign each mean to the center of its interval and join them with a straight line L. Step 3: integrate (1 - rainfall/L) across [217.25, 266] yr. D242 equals 3.7 yr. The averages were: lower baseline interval 9.19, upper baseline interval 12.3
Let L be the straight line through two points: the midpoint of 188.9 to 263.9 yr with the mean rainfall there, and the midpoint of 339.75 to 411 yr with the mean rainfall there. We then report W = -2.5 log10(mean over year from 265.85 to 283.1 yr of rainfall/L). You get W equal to -0.14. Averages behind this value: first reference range 8.9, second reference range 10.9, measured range 10.9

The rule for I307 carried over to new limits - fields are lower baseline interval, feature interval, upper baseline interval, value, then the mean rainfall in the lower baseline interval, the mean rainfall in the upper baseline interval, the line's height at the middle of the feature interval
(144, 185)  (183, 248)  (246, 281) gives 0.18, 9.05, 10.6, 9.83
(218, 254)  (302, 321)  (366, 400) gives -0.20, 9.64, 10.8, 10.2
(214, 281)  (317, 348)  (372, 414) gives -0.18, 10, 11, 10.6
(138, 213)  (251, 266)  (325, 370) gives -0.06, 8.29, 11.5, 9.86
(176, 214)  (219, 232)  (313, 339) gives -0.09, 7.29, 12.6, 8.54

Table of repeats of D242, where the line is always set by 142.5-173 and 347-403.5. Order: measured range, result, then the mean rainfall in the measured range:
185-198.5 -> 5.59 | 5.59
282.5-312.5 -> -3.97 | 11.6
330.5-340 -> -2.11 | 12.8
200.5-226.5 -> 2.42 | 8.78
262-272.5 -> -0.79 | 10.8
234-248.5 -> -0.18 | 9.99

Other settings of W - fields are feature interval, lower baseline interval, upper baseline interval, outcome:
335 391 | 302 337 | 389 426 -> 0.079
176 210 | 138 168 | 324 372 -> 0.351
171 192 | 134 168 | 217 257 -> 0.248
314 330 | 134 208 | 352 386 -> -0.235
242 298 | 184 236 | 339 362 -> -0.151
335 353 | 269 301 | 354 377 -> -0.133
